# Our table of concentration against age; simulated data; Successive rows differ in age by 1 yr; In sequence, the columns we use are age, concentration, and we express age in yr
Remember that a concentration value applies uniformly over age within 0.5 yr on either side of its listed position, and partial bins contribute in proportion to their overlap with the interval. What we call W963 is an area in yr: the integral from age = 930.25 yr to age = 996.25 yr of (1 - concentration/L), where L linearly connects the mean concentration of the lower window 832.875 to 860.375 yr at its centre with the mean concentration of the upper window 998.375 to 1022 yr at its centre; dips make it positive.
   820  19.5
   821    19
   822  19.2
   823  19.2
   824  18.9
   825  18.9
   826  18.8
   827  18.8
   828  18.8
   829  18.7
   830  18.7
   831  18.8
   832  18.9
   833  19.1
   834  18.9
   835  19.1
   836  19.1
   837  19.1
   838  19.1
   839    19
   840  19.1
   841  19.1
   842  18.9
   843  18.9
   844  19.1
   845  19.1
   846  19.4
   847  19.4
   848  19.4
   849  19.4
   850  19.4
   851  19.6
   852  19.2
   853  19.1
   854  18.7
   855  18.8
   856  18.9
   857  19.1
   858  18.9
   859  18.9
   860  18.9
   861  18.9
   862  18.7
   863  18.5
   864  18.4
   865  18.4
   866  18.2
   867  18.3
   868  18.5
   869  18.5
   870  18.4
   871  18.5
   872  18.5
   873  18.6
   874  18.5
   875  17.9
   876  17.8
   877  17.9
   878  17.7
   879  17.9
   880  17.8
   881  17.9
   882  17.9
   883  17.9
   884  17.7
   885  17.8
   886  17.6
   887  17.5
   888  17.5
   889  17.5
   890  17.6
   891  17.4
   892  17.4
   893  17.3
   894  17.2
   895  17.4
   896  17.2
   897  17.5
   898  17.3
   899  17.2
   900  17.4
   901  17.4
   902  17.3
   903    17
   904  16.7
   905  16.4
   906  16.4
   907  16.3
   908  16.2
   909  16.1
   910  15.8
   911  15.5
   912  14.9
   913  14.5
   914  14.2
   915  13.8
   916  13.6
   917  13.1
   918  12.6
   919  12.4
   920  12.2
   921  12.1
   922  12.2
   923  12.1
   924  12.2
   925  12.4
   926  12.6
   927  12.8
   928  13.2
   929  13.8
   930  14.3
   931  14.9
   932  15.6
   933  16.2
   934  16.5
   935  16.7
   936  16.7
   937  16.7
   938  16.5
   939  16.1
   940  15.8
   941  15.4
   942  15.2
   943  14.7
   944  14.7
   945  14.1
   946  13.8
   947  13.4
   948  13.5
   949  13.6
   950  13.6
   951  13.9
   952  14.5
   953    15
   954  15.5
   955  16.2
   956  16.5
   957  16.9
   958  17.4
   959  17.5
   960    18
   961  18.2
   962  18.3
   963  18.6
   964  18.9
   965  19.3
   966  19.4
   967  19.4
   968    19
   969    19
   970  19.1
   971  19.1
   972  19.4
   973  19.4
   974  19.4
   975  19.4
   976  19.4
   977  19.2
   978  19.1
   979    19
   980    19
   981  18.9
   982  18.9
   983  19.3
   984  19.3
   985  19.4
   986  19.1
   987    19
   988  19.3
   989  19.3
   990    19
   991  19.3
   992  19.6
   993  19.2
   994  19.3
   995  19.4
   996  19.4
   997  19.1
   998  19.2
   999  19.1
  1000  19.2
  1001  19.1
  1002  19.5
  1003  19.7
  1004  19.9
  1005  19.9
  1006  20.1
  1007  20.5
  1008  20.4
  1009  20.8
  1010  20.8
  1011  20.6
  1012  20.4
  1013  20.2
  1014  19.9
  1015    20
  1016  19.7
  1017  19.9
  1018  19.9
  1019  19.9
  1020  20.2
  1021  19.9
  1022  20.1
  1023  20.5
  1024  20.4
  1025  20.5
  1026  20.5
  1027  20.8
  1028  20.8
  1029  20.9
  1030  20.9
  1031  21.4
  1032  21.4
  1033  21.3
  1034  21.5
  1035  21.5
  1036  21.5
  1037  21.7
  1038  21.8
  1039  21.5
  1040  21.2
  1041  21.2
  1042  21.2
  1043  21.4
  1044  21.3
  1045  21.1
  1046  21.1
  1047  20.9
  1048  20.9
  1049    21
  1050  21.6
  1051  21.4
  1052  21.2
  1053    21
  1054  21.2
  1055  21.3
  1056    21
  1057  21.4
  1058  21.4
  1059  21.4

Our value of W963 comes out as 7.6 yr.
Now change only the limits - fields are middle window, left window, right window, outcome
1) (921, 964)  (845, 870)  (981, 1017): 9.3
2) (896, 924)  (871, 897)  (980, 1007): 4.6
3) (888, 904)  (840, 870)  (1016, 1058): 1.7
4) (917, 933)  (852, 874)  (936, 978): 4.0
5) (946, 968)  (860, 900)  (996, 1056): 3.2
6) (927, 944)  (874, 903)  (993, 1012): 2.8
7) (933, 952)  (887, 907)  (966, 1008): 3.3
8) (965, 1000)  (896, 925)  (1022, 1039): -1.1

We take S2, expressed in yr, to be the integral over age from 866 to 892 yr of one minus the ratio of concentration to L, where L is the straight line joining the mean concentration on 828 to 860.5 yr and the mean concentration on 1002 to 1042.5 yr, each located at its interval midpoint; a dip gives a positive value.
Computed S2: 1.9 yr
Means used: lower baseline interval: 19.1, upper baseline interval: 20.6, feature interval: 18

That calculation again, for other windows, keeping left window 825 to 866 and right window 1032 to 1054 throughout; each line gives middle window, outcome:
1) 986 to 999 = 0.92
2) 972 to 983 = 0.72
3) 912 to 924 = 4.11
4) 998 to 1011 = 0.58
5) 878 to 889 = 0.95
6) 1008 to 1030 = 0.71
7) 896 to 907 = 1.45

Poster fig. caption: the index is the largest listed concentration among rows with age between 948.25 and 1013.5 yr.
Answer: 20.8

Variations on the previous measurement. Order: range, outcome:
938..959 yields 17.5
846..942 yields 19.6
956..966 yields 19.4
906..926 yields 16.4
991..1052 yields 21.8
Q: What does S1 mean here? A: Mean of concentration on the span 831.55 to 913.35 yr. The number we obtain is 18.1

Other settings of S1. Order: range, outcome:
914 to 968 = 15.2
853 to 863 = 18.9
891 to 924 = 15.4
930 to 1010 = 17.9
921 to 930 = 12.7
